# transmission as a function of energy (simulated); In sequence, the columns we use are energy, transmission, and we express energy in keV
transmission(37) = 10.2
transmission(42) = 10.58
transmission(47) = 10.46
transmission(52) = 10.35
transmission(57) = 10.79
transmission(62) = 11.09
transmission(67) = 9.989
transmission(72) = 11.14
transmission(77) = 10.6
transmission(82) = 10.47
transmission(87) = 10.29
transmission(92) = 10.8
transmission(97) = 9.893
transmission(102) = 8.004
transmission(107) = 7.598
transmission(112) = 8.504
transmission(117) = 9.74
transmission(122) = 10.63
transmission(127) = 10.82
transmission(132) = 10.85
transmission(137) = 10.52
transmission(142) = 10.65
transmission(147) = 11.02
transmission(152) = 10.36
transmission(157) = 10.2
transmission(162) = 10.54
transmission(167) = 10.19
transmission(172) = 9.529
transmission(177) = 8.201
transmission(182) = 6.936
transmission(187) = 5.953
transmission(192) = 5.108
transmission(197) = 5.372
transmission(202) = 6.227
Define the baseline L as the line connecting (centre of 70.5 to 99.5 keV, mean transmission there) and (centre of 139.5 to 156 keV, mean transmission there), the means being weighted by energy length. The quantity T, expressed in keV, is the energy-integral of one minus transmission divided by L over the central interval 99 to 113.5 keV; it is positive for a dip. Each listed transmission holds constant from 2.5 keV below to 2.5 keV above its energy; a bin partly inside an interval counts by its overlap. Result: 3.4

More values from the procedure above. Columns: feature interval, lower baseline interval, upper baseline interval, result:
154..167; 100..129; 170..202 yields -4.62 keV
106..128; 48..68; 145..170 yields 2.10 keV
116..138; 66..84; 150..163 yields -0.27 keV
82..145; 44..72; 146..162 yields 3.80 keV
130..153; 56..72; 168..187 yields -4.64 keV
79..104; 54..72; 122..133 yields 1.83 keV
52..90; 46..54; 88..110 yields -2.90 keV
